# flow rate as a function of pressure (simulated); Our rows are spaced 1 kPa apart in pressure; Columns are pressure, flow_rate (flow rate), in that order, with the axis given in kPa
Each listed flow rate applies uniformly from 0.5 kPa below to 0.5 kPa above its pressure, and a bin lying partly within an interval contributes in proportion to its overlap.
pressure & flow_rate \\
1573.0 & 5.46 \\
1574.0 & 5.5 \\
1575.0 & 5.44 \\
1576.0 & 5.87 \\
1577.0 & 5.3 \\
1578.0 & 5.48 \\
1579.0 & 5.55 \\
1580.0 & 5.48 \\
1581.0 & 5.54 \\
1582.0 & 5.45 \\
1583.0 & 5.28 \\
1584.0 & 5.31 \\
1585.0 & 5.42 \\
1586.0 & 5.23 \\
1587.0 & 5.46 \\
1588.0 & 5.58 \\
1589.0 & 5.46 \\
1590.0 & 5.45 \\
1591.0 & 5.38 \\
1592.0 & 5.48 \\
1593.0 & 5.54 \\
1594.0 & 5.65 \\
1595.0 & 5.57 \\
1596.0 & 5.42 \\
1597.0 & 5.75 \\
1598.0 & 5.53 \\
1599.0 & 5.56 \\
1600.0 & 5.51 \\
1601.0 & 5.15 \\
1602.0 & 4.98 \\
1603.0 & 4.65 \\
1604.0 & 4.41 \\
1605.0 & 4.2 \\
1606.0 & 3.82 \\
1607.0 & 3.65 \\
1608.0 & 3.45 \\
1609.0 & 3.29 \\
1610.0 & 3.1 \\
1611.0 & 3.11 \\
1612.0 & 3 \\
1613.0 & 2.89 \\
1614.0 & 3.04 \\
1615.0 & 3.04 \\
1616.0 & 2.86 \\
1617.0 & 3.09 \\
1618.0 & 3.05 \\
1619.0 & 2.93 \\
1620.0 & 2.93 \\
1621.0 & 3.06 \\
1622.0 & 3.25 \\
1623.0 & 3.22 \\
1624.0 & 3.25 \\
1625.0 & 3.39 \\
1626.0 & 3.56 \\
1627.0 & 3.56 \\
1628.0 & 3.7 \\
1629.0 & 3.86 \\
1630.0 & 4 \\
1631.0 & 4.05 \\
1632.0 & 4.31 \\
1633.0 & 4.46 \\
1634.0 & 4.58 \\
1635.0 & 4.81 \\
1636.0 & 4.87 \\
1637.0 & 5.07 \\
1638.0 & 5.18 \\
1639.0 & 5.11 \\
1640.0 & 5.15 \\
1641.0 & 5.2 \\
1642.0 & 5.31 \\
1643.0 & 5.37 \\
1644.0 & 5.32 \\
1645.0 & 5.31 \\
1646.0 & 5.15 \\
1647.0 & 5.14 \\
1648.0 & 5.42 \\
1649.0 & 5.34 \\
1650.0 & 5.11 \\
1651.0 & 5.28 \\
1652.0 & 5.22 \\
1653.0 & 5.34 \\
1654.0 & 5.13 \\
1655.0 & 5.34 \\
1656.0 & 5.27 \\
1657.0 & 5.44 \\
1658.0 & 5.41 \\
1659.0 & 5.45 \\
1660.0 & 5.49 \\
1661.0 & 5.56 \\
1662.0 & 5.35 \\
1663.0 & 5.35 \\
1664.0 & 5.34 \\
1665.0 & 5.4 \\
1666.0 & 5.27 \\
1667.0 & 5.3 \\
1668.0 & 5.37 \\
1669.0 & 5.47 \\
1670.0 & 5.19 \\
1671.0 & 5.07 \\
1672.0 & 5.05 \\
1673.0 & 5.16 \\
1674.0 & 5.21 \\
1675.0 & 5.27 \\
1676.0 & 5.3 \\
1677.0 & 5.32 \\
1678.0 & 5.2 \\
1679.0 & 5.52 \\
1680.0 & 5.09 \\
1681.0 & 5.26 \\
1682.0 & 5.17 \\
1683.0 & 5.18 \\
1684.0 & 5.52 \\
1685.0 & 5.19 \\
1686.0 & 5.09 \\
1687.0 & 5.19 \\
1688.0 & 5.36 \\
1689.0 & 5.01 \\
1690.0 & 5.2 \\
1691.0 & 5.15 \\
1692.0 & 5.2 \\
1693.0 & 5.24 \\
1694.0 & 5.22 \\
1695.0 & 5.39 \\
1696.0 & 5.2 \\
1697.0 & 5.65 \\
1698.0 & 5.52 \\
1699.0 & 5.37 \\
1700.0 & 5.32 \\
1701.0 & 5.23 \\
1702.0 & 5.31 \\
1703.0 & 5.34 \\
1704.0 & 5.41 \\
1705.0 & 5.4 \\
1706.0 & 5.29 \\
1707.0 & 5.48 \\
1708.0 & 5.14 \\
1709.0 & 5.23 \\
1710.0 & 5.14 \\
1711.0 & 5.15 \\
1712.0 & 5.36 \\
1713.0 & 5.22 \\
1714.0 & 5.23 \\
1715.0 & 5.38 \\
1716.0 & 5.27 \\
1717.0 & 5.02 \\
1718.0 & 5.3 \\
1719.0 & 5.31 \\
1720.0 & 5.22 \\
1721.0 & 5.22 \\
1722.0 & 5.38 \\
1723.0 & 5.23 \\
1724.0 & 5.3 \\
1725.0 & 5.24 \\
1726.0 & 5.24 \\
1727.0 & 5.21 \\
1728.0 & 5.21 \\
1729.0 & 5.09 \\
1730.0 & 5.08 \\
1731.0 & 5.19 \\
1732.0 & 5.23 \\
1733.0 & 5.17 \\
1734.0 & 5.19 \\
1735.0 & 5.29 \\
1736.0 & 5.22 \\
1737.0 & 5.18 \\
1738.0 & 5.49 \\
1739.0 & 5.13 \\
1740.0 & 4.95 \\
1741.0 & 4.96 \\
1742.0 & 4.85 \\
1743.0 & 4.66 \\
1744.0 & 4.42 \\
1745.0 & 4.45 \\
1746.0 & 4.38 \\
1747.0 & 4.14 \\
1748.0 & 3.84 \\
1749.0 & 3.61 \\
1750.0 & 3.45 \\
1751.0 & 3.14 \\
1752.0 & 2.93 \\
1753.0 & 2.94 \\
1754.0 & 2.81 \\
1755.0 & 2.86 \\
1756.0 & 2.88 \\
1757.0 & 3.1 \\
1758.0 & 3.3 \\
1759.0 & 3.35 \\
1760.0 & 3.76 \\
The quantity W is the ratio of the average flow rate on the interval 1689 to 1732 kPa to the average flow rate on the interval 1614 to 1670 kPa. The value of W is 1.14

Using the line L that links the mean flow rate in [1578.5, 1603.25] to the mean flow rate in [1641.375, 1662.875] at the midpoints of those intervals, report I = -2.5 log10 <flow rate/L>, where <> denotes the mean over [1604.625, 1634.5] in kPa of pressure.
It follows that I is 0.48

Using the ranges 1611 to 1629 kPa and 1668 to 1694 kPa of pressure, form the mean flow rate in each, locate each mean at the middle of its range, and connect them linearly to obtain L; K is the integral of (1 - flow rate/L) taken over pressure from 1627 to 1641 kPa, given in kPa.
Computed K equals -3.3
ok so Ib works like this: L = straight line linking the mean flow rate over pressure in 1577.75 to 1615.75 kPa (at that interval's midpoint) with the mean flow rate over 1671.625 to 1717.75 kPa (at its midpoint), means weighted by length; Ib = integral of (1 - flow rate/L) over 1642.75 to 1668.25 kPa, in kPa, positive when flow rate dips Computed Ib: -1.3 kPa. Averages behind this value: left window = 4.77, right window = 5.26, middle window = 5.32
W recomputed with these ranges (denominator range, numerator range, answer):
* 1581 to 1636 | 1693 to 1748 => 1.20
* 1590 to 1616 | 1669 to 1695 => 1.18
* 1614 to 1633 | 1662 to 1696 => 1.54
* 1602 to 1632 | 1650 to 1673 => 1.53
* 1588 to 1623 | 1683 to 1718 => 1.25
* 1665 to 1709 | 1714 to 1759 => 0.87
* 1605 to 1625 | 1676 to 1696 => 1.64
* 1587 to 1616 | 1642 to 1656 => 1.16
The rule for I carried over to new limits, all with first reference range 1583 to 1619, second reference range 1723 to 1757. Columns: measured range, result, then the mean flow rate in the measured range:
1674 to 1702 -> -0.17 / 5.27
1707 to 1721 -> -0.17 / 5.24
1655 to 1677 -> -0.18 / 5.32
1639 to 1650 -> -0.17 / 5.26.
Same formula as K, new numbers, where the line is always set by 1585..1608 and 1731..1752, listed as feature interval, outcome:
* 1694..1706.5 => -1.6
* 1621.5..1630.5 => 2.7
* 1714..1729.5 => -1.9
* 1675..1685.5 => -1.0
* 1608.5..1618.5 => 4.0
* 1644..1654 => -0.6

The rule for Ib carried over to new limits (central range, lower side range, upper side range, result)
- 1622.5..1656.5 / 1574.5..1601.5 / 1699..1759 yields 3.2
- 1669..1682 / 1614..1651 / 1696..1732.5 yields -1.2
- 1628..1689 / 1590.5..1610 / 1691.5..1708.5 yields -0.1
